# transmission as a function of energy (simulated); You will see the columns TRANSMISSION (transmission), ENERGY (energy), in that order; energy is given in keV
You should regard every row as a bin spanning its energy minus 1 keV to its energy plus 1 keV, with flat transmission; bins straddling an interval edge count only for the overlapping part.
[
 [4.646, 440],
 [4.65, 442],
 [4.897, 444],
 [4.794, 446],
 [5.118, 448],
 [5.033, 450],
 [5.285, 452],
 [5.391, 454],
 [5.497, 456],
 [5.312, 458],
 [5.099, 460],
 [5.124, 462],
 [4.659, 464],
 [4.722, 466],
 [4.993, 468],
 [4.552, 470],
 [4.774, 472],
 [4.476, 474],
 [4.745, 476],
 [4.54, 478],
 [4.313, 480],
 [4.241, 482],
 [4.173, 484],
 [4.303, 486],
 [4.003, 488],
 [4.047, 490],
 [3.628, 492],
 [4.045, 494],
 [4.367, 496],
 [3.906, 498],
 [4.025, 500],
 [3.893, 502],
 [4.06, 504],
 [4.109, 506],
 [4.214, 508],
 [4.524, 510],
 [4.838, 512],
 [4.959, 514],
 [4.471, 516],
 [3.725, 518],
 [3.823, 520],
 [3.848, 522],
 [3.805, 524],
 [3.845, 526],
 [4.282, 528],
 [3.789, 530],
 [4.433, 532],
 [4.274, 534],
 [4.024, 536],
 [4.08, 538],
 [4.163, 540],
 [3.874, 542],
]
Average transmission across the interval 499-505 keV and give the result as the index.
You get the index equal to 3.99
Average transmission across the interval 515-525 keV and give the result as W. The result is 3.93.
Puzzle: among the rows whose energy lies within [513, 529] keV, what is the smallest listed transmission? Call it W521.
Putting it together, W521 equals 3.725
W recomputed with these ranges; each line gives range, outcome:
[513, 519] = 4.38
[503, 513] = 4.35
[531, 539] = 4.2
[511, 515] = 4.9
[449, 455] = 5.24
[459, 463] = 5.11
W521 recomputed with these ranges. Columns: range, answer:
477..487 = 4.173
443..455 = 4.794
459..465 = 4.659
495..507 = 3.893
